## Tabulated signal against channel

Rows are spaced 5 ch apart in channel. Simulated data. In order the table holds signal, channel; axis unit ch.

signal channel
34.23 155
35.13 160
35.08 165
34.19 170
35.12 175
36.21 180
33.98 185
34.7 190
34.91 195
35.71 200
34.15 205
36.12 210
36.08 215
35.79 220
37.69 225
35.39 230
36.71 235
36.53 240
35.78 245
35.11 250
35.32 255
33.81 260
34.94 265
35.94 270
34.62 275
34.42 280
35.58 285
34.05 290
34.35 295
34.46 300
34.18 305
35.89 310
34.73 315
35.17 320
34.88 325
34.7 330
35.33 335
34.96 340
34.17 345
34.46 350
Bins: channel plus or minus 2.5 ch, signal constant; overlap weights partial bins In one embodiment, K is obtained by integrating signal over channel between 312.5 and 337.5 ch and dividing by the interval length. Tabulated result 35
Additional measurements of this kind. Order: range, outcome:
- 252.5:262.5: 34.6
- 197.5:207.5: 34.9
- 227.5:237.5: 36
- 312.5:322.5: 35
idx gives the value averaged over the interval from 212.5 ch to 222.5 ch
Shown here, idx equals 35.9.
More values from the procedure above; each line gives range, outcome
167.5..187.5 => 34.9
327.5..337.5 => 35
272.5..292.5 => 34.7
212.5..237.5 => 36.3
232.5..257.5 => 35.9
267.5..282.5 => 35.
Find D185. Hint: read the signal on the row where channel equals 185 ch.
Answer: 33.98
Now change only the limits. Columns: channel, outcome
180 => 36.21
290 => 34.05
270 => 35.94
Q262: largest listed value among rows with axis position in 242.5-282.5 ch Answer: 35.94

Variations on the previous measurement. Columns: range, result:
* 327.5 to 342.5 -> 35.33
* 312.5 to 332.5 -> 35.17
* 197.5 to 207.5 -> 35.71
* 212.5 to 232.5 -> 37.69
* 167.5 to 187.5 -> 36.21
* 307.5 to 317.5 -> 35.89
